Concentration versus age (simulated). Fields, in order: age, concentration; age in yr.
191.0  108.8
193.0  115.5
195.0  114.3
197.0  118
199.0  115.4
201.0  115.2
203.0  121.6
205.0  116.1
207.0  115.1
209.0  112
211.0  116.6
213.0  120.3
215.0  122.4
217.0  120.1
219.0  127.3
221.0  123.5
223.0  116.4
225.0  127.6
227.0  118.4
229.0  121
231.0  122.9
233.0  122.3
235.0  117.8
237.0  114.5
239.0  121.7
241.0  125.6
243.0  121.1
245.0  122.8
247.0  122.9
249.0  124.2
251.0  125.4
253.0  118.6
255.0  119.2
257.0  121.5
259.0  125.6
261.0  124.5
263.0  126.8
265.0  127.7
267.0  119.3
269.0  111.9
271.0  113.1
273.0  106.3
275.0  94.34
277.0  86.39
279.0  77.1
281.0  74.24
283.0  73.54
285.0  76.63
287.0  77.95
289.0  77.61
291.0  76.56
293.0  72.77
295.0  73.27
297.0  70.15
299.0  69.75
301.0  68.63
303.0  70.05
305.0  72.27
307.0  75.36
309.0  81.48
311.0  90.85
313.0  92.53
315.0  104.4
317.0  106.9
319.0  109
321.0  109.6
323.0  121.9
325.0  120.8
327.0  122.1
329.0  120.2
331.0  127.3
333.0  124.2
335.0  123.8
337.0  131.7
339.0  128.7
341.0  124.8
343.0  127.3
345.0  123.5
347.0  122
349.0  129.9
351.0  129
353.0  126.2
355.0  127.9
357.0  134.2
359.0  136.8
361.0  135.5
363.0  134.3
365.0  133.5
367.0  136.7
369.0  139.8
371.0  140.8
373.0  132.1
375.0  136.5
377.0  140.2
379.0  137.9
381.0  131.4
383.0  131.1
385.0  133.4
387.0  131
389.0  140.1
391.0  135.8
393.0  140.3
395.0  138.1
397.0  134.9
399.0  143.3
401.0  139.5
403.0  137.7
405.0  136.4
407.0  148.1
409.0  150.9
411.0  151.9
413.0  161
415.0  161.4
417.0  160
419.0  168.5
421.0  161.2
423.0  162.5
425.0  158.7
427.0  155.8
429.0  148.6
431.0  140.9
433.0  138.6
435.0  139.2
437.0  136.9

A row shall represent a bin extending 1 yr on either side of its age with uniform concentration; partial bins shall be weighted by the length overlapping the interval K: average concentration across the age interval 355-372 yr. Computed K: 136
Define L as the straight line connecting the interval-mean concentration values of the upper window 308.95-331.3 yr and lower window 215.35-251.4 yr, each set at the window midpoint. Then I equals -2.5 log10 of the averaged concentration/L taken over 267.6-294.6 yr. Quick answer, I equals 0.31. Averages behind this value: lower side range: 122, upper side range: 110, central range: 86.2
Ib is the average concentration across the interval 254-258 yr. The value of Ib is 120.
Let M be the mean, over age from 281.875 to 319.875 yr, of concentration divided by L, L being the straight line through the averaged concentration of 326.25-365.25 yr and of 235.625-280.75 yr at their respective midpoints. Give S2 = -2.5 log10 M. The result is 0.44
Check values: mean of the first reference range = 115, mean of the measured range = 80.9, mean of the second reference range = 128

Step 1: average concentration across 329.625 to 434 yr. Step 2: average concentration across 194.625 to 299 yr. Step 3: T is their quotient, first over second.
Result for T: 1.3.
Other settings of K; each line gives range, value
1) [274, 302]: 76.4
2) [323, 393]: 131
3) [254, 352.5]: 103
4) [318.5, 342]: 122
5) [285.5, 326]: 87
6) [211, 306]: 106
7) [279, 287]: 75.5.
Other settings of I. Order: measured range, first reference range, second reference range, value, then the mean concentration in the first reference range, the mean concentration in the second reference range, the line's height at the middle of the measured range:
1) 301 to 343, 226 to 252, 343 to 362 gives 0.185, 122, 129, 127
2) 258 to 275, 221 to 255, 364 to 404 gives 0.058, 121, 137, 124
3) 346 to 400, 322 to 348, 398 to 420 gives 0.027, 124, 151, 138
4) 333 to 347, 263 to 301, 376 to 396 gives -0.102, 88.2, 136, 115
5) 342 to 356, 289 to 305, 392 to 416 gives -0.176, 72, 145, 108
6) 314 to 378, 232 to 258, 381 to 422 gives 0.080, 121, 145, 137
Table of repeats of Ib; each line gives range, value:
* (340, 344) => 126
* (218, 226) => 124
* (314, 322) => 107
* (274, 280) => 85.9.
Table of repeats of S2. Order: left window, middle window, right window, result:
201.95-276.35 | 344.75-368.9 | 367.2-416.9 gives 0.04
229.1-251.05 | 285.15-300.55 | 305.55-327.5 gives 0.41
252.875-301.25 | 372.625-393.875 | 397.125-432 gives 0.03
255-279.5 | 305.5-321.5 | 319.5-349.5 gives 0.25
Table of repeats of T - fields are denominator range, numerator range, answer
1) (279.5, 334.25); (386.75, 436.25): 1.62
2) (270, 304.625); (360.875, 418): 1.76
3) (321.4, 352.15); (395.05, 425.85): 1.21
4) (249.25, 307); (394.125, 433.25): 1.59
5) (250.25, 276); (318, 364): 1.07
